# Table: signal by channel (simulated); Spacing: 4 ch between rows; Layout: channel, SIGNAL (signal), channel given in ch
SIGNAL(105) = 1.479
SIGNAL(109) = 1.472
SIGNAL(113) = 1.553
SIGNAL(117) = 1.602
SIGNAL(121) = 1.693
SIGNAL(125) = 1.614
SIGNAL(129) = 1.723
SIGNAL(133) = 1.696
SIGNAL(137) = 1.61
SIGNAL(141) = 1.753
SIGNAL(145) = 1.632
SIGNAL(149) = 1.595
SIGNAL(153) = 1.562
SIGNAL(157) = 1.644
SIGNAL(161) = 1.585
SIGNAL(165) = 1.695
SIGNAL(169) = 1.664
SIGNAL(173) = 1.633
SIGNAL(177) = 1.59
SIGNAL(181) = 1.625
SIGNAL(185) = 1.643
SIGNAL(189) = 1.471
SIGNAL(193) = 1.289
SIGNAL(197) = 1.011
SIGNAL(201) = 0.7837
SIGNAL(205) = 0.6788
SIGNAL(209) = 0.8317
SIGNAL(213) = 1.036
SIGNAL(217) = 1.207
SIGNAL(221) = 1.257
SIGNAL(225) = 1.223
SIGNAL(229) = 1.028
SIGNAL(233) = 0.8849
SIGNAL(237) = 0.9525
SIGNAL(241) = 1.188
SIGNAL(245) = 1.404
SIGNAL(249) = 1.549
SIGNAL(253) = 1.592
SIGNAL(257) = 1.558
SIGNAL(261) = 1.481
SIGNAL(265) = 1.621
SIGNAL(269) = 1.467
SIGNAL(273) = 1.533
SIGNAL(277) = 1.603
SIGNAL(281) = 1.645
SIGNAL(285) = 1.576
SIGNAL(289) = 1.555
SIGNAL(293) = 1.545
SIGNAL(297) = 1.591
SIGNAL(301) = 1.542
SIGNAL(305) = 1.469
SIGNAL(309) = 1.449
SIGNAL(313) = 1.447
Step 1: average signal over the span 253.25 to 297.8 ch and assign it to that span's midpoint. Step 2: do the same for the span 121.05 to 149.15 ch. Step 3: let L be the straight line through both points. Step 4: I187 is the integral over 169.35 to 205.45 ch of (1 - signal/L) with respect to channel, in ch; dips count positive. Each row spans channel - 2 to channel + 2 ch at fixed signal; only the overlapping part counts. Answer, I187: 6.3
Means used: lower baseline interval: 1.67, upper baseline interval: 1.56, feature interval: 1.35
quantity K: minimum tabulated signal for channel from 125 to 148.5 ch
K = 1.61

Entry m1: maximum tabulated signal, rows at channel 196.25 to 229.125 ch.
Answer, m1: 1.257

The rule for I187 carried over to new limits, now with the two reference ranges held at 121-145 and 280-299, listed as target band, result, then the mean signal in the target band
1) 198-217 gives 8.7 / 0.881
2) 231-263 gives 5.6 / 1.33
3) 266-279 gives 0.4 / 1.54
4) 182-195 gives 1.3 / 1.48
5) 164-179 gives 0.1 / 1.64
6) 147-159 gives 0.5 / 1.6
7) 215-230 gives 4.0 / 1.19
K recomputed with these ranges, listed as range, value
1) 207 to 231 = 0.8317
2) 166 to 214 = 0.6788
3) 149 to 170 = 1.562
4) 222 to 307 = 0.8849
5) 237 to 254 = 0.9525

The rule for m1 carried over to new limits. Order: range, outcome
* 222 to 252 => 1.549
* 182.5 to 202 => 1.643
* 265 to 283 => 1.645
